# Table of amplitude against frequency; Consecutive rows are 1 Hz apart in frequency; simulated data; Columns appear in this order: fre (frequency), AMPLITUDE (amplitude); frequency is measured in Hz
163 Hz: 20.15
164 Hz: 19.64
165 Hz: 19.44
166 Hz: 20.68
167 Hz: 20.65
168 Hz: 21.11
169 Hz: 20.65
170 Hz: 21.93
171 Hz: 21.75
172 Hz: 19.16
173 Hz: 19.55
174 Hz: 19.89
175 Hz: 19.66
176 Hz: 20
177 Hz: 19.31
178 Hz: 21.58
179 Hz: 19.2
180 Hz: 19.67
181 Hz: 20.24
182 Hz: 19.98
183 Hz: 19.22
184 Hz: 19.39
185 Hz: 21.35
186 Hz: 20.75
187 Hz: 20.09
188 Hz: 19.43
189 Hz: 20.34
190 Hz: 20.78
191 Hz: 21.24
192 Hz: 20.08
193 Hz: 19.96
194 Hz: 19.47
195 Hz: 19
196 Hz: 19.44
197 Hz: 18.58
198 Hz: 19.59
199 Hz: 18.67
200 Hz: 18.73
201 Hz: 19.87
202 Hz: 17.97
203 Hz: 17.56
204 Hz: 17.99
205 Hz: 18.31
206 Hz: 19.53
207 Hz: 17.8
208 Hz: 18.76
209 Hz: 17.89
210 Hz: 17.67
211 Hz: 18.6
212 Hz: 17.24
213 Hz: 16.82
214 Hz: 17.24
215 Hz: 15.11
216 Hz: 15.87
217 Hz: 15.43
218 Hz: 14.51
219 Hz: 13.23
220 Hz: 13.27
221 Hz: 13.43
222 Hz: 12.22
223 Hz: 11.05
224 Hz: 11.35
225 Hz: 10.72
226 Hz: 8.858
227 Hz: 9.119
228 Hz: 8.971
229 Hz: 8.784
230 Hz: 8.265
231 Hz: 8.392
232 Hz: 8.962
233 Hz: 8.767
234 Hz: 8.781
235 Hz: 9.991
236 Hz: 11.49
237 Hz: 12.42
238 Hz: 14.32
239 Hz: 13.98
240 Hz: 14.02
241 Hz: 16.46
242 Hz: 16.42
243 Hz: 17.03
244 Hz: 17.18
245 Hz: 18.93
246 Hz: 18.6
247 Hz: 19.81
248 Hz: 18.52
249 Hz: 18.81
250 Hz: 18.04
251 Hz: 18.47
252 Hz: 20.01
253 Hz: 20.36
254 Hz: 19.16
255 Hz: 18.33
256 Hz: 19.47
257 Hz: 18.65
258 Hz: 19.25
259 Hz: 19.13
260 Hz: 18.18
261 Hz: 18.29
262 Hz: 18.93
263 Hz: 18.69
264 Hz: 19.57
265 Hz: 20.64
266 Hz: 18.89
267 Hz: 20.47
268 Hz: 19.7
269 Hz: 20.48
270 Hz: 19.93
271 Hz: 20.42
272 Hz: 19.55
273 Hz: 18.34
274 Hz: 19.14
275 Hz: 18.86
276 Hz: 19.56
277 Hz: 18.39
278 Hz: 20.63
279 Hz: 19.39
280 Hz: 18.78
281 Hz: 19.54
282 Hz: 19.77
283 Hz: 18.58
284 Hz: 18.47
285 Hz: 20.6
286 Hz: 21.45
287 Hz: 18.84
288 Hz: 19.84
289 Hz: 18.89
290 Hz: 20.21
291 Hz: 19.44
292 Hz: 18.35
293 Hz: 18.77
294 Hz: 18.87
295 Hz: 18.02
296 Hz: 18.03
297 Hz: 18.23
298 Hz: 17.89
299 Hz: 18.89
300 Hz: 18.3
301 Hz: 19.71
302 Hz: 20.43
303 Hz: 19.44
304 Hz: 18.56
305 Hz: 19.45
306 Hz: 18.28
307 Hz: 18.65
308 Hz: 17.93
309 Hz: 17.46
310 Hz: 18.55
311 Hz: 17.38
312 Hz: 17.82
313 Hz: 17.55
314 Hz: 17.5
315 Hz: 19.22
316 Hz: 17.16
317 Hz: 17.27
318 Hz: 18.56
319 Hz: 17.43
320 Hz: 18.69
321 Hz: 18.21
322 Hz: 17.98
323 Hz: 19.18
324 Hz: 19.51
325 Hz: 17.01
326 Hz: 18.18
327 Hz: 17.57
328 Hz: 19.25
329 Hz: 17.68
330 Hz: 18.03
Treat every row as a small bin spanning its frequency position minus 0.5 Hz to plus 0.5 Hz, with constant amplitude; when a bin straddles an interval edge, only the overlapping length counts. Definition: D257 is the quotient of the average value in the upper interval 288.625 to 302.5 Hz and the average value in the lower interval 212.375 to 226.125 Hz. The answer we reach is 1.38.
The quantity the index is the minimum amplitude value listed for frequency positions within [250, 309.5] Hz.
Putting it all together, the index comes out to 17.46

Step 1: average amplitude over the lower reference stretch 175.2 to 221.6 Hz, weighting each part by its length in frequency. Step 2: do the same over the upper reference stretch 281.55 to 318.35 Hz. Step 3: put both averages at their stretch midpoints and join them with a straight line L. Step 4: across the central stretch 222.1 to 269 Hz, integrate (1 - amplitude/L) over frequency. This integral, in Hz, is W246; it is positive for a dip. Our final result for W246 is 7.7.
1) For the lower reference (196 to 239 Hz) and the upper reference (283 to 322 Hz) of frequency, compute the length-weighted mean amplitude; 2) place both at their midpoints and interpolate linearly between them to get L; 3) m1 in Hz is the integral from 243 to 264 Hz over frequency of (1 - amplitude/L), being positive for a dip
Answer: -3.4 Hz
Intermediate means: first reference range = 14.4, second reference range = 18.6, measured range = 18.8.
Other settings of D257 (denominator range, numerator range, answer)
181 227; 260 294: 1.12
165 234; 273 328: 1.09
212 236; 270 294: 1.64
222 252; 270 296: 1.44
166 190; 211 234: 0.60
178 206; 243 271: 0.98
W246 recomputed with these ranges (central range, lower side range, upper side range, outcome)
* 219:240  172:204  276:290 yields 9.4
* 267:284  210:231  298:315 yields -3.0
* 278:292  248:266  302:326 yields -0.7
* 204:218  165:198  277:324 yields 1.7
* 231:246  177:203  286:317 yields 4.5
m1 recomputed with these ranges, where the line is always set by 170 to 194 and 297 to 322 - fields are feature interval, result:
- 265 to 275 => -0.4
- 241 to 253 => 0.5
